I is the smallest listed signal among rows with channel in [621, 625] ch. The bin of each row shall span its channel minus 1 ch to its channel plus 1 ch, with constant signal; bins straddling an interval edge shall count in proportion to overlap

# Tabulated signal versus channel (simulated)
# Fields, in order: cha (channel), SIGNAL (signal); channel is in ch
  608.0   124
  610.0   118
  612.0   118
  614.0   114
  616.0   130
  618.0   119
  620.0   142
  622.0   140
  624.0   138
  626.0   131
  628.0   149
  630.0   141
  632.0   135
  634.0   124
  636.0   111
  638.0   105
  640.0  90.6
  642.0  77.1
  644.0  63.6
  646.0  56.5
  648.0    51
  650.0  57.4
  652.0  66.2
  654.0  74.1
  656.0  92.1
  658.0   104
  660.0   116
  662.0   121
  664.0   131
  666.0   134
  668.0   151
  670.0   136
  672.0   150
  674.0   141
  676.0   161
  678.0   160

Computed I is 138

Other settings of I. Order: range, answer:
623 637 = 111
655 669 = 92.1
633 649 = 51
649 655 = 57.4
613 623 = 114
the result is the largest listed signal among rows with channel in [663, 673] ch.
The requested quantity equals 151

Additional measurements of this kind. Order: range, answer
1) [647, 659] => 104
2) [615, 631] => 149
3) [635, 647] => 111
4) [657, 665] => 131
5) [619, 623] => 142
